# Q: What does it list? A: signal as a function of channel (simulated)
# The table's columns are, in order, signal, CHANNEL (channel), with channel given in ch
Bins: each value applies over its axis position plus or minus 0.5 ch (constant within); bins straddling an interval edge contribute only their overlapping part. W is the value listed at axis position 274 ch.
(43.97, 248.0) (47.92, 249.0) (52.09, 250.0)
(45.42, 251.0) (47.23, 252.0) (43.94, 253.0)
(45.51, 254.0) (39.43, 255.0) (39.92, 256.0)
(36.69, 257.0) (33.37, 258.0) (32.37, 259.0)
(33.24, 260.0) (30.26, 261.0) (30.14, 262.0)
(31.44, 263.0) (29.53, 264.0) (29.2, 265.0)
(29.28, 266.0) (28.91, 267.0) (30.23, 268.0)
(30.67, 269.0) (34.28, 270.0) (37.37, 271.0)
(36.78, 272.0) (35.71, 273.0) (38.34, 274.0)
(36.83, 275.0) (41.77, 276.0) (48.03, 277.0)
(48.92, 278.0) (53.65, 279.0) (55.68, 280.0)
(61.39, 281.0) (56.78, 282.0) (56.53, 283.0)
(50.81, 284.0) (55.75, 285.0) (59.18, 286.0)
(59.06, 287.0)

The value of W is 38.34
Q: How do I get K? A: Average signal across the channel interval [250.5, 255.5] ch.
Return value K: 44.3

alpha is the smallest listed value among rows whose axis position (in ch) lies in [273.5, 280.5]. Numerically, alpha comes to 36.83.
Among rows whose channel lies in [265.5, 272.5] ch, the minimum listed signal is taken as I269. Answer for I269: 28.91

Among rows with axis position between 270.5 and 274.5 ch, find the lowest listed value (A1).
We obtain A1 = 35.71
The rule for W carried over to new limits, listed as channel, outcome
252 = 47.23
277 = 48.03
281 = 61.39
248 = 43.97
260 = 33.24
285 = 55.75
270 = 34.28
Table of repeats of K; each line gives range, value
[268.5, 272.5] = 34.8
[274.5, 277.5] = 42.2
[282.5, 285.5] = 54.4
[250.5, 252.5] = 46.3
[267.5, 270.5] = 31.7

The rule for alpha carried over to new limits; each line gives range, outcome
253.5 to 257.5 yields 36.69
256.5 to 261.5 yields 30.26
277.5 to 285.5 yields 48.92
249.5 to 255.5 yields 39.43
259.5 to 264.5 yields 29.53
